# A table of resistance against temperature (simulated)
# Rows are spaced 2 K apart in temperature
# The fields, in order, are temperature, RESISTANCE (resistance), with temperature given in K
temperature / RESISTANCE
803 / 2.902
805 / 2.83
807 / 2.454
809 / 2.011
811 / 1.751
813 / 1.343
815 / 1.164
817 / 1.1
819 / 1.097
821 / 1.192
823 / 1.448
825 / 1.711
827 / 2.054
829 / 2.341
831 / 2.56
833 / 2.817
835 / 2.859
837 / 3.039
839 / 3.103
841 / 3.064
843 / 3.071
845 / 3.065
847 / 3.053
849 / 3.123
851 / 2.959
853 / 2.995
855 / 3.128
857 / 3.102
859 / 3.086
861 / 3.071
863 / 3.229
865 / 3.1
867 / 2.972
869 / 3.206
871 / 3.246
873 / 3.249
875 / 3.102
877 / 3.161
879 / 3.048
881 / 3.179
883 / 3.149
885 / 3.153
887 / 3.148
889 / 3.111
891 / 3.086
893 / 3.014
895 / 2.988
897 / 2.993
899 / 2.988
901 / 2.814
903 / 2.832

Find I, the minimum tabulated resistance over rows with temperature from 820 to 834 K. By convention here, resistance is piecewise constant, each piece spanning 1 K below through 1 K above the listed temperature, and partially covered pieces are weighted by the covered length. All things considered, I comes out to 1.192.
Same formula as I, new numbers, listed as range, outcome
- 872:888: 3.048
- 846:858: 2.959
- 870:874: 3.246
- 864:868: 2.972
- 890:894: 3.014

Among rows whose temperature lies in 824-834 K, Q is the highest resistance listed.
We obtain 2.817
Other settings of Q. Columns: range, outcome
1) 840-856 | 3.128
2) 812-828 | 2.054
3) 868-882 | 3.249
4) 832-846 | 3.103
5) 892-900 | 3.014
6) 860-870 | 3.229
